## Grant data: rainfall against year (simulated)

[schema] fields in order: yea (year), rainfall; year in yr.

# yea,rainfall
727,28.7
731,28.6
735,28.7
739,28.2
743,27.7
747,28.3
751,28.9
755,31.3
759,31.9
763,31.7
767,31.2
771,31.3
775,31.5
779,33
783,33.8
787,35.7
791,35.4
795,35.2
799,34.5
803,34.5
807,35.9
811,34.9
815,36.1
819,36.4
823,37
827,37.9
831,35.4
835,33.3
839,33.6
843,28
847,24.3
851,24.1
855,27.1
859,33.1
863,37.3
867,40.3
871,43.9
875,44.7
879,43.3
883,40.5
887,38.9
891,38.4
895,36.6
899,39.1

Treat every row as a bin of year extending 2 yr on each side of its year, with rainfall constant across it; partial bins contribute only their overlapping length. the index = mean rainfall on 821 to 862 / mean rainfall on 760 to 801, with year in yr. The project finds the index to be 0.95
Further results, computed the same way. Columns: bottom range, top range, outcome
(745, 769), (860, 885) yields 1.35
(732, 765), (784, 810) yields 1.19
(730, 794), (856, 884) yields 1.28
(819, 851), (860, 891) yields 1.26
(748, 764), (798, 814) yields 1.14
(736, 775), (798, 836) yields 1.19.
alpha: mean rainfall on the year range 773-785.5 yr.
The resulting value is 32.9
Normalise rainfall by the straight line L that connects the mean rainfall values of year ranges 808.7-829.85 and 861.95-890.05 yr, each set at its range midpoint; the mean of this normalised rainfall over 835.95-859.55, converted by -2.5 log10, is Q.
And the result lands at 0.344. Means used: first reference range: 36.4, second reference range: 41.3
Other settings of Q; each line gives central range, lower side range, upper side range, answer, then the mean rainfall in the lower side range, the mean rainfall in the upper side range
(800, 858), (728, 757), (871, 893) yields 0.114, 28.8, 41.4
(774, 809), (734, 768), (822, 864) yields -0.129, 29.8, 31.7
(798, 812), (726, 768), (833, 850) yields -0.185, 29.5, 29.5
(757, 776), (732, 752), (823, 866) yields -0.083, 28.3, 31.9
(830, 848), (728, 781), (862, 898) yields 0.192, 30.1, 40.5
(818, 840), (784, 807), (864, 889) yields 0.064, 35.1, 41.7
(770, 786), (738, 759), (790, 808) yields -0.002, 29.2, 35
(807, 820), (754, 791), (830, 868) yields -0.124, 32.6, 31.3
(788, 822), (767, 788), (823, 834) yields -0.022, 32.8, 36.4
